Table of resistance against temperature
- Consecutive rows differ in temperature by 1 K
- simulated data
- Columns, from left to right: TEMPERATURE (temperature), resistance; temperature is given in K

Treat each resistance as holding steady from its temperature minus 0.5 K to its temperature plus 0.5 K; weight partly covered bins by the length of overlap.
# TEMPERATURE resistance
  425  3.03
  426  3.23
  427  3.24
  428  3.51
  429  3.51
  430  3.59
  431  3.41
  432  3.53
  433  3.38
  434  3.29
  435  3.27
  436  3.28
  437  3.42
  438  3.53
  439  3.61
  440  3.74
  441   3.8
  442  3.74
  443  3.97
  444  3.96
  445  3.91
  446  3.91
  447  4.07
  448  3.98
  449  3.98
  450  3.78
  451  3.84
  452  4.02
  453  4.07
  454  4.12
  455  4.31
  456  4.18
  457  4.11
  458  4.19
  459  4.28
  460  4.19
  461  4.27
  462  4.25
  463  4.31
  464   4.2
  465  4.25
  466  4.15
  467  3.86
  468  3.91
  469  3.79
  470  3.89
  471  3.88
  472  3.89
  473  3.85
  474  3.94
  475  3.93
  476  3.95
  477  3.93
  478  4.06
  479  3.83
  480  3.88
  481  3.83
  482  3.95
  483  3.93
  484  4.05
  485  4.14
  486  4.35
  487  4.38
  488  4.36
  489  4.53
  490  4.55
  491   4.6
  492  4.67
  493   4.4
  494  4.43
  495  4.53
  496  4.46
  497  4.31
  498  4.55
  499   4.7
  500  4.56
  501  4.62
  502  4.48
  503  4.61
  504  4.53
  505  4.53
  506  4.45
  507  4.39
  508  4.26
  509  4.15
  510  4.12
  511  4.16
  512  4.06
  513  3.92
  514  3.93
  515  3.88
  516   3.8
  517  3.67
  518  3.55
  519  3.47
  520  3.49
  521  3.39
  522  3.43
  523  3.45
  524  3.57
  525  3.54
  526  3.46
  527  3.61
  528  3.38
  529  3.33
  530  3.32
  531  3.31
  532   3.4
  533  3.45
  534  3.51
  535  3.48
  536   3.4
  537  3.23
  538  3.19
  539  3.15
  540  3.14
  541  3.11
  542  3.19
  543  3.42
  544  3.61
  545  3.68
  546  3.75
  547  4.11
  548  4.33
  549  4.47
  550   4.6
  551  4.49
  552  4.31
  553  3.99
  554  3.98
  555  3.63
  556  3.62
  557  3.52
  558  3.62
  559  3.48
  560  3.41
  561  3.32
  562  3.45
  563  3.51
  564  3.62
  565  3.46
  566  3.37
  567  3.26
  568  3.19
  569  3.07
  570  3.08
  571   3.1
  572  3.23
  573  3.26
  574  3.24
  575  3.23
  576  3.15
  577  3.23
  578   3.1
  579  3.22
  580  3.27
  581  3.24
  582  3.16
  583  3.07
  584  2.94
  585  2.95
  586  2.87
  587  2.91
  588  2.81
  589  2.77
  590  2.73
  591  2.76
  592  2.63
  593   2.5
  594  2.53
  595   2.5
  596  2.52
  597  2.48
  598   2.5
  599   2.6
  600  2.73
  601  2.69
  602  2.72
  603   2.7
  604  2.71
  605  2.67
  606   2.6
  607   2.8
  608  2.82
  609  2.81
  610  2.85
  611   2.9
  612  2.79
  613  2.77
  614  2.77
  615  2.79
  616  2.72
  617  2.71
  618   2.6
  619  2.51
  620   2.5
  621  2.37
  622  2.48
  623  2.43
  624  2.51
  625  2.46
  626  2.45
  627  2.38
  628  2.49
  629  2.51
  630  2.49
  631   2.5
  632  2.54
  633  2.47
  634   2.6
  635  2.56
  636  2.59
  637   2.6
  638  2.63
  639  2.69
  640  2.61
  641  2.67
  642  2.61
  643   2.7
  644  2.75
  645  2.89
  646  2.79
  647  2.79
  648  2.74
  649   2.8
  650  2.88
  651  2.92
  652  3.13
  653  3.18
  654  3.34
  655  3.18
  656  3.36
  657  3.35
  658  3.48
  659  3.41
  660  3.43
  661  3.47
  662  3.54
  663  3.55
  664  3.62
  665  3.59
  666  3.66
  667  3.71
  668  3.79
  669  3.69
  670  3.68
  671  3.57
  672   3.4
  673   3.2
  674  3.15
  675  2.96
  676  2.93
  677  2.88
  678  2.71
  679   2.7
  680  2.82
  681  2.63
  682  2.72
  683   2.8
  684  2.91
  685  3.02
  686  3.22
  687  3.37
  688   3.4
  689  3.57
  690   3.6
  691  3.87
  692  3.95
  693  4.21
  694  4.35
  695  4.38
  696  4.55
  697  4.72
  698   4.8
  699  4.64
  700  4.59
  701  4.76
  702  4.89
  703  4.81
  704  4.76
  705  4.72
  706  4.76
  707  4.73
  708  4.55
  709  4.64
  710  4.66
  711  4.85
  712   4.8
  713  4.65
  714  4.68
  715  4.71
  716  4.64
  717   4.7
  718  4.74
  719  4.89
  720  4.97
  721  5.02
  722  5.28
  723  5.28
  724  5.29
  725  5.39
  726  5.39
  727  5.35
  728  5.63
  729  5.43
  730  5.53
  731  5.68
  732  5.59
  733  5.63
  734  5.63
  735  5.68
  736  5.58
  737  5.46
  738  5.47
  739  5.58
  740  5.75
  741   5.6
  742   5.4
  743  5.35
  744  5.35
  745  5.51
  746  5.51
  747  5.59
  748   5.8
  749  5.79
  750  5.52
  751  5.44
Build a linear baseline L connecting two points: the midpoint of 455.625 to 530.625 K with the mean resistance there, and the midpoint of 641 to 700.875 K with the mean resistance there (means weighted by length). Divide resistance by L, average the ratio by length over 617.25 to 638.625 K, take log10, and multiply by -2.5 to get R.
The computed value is 0.38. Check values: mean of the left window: 4.06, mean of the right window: 3.39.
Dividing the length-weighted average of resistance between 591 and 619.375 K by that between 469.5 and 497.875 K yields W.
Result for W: 0.64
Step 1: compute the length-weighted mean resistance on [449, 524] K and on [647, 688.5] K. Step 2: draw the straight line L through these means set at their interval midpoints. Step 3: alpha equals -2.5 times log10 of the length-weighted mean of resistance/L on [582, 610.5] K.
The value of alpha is 0.29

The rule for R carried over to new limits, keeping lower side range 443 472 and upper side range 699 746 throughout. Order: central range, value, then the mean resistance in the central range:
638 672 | 0.457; 3.19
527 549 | 0.251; 3.48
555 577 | 0.321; 3.35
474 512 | -0.024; 4.29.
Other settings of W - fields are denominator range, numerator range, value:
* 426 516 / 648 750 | 1.07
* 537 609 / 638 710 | 1.10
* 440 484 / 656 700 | 0.88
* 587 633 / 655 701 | 1.35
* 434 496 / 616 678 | 0.73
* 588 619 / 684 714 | 1.61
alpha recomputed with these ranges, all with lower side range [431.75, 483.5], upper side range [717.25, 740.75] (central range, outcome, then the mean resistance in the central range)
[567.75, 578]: 0.39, 3.17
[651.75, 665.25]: 0.42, 3.4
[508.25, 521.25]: 0.11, 3.83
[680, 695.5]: 0.44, 3.45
